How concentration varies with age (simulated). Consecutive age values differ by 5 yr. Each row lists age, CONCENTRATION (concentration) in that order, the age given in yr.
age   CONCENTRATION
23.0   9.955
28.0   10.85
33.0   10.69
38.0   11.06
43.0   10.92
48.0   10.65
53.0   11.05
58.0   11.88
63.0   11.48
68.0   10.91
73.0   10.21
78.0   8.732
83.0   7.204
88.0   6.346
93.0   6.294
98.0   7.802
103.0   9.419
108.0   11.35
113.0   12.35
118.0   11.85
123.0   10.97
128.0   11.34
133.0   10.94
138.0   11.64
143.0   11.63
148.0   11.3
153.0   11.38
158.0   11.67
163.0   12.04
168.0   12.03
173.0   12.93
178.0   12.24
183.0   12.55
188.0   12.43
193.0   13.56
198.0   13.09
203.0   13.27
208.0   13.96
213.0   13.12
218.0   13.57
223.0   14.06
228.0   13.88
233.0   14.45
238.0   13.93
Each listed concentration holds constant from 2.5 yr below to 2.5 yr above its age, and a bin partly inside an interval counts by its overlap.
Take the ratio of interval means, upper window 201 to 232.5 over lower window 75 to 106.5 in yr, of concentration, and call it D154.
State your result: 1.76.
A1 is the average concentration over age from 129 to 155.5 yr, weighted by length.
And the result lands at 11.4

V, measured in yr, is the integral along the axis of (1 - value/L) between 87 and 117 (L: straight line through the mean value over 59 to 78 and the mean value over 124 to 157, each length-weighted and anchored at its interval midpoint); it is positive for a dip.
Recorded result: 4.93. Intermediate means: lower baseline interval 10.7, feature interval 9.2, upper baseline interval 11.4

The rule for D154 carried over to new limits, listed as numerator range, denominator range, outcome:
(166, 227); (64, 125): 1.38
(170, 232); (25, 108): 1.36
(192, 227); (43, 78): 1.25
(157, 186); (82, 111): 1.50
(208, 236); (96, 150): 1.26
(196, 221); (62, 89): 1.46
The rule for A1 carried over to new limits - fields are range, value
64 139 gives 9.82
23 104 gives 9.73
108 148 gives 11.5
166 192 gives 12.5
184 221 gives 13.3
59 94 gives 8.98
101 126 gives 11.2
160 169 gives 12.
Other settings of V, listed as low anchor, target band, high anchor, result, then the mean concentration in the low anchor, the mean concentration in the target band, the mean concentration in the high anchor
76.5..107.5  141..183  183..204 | -2.0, 7.84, 11.9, 13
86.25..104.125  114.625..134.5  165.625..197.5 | -4.8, 7.36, 11.3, 12.7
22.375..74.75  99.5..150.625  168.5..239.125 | 3.8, 10.9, 11.2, 13.3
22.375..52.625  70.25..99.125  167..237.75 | 9.2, 10.8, 7.79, 13.3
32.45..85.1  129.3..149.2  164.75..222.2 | 1.0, 10.5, 11.4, 13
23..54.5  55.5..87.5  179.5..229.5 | 4.1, 10.8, 9.84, 13.3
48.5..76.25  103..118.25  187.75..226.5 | 0.5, 11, 11.5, 13.5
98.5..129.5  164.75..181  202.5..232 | 0.2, 11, 12.4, 13.7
